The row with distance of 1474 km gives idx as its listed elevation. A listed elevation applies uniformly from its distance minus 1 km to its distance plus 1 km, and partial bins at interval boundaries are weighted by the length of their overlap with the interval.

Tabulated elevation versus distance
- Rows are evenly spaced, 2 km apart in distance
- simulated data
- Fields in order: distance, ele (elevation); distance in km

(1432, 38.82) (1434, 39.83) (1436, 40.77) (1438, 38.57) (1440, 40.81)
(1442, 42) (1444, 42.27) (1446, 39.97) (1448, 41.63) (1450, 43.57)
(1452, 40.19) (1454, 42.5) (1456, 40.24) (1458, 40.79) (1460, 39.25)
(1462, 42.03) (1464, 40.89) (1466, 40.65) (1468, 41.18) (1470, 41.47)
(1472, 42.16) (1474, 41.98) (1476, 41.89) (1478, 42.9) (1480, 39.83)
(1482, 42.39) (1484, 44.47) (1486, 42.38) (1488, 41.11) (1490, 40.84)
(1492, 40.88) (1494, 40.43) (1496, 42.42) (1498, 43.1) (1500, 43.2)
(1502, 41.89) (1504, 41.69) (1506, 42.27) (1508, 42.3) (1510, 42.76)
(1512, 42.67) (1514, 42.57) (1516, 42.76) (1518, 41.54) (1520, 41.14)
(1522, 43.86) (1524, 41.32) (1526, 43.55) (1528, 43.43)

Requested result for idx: 41.98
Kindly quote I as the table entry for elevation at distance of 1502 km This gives 41.89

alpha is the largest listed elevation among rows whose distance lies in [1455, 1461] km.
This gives 40.79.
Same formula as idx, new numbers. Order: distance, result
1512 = 42.67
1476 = 41.89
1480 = 39.83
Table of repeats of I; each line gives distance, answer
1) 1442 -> 42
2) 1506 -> 42.27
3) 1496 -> 42.42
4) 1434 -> 39.83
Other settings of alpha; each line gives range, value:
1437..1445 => 42.27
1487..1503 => 43.2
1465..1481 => 42.9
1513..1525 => 43.86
